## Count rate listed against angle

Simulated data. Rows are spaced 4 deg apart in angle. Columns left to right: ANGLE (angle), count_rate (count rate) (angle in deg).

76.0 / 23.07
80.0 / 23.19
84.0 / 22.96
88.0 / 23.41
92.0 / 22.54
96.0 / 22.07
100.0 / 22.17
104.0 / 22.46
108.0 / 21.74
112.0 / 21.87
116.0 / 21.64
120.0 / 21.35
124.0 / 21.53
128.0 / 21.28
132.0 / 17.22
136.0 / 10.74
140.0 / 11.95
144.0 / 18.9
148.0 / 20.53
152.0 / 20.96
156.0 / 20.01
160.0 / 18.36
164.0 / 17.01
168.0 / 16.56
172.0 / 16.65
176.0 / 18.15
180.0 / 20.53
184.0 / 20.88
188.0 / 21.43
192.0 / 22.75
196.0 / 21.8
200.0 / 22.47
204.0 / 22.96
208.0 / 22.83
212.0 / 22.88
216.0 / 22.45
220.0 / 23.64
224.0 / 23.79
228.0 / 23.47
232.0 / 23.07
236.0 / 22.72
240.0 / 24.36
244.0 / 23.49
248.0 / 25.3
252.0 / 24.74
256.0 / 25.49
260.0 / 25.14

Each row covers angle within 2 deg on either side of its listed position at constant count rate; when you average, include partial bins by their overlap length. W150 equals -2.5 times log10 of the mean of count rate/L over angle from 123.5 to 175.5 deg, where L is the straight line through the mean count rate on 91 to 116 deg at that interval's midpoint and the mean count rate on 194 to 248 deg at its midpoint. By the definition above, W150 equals 0.259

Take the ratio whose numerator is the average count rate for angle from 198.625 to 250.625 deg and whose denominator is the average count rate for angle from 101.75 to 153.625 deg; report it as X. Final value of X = 1.20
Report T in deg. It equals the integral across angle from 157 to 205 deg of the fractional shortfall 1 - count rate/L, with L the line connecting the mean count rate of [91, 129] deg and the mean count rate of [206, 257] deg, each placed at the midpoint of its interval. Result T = 6.4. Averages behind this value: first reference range 21.9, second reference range 23.7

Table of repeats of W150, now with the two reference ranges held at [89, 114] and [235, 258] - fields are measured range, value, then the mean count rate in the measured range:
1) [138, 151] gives 0.30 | 17.4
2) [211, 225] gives 0.04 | 23.2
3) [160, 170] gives 0.33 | 17.1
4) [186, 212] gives 0.06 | 22.4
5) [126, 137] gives 0.32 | 16.9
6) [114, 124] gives 0.05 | 21.5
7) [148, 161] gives 0.15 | 20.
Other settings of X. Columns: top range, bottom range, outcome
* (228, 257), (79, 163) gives 1.19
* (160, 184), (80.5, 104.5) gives 0.80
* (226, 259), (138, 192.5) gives 1.28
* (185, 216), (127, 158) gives 1.27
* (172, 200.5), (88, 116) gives 0.94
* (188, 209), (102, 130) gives 1.03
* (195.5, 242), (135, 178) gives 1.33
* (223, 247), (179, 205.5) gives 1.08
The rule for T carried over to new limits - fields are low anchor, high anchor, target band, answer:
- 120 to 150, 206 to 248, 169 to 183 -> 1.2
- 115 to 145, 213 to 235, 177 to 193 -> 0.0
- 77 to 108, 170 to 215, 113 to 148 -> 6.0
